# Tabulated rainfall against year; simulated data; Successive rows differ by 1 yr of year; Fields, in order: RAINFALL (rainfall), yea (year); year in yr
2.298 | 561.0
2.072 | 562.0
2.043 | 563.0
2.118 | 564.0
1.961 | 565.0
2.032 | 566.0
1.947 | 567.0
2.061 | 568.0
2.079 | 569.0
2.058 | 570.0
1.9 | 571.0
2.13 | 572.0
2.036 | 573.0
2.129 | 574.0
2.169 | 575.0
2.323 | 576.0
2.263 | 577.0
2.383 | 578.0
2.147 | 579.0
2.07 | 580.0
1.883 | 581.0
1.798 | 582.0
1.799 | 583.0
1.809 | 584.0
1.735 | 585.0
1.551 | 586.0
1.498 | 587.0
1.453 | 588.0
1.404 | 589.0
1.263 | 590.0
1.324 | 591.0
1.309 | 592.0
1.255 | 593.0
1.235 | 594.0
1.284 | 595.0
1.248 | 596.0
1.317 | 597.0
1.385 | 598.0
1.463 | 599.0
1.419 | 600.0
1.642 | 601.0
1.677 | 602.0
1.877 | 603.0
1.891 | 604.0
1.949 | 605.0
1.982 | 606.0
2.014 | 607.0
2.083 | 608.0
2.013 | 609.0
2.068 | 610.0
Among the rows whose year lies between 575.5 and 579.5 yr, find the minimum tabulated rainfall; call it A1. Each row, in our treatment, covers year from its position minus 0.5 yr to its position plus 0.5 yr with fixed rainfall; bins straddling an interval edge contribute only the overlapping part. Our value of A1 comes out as 2.147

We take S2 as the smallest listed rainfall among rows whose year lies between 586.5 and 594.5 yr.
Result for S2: 1.235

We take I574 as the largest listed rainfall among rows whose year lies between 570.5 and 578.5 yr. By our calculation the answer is 2.383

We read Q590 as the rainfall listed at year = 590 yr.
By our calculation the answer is 1.263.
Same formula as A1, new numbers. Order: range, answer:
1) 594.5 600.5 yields 1.248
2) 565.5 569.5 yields 1.947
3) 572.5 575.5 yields 2.036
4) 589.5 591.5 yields 1.263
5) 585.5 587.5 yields 1.498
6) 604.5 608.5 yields 1.949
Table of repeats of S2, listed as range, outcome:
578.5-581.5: 1.883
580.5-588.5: 1.453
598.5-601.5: 1.419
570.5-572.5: 1.9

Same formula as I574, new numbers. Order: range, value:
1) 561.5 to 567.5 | 2.118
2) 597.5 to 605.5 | 1.949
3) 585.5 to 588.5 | 1.551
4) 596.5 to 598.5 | 1.385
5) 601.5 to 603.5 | 1.877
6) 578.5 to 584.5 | 2.147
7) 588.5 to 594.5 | 1.404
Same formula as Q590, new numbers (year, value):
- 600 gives 1.419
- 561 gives 2.298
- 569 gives 2.079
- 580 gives 2.07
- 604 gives 1.891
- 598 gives 1.385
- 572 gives 2.13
